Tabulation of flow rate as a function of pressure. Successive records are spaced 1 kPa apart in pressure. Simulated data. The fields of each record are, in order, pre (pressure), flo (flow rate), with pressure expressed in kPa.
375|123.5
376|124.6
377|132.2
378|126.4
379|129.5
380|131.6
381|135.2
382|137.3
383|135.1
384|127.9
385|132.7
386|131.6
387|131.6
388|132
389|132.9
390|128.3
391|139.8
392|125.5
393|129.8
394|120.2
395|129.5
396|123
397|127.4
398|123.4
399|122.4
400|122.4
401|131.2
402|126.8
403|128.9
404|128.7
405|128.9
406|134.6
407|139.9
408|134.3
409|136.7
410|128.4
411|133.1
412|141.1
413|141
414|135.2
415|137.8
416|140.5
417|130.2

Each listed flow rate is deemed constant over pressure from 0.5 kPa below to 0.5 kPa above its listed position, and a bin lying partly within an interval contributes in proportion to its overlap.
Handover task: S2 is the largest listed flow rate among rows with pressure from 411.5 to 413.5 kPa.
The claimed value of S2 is 141.1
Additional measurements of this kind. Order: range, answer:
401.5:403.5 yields 128.9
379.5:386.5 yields 137.3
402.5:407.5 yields 139.9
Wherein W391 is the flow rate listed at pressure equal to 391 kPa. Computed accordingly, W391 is 139.8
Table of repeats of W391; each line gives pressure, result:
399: 122.4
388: 132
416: 140.5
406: 134.6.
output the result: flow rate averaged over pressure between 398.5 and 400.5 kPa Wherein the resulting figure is 122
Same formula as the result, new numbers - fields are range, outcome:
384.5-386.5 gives 132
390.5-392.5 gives 133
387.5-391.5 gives 133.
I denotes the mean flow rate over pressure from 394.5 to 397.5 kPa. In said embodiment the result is 127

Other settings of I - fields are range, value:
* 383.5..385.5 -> 130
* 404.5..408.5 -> 134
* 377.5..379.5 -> 128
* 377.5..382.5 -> 132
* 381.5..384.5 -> 133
